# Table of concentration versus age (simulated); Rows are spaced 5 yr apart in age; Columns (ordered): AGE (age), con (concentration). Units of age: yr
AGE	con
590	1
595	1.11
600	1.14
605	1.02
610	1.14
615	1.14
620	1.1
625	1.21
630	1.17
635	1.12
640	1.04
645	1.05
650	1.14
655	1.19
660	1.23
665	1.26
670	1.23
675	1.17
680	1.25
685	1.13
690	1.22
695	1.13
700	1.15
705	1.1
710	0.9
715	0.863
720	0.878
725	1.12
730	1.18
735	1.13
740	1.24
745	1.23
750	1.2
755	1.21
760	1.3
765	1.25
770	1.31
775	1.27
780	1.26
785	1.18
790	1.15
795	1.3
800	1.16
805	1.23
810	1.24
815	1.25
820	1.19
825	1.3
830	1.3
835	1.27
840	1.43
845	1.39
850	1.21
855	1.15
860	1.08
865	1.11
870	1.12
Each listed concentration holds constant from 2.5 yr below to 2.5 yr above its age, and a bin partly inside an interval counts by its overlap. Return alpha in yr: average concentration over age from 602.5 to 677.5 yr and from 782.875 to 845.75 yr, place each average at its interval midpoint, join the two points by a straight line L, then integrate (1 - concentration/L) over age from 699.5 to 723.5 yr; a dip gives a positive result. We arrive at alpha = 4.5 yr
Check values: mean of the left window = 1.15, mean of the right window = 1.26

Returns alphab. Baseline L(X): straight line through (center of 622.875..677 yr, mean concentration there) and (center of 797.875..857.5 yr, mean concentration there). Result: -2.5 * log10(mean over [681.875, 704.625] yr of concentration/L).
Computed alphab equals 0.03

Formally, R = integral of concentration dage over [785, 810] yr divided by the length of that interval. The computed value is 1.21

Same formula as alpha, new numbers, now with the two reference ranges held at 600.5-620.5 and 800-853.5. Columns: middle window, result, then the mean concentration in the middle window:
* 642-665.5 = -0.5 yr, 1.16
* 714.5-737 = 2.8 yr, 1.05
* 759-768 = -0.4 yr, 1.27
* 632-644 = 0.5 yr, 1.08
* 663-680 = -1.1 yr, 1.22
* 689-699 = 0.0 yr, 1.16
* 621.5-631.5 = -0.6 yr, 1.18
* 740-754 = -0.1 yr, 1.22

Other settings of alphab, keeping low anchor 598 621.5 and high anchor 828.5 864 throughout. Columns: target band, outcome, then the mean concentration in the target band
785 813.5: 0.01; 1.21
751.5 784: -0.05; 1.26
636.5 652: 0.05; 1.08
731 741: 0.01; 1.18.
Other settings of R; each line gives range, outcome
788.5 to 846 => 1.27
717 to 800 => 1.2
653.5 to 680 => 1.22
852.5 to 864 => 1.11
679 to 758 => 1.12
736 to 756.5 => 1.21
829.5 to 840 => 1.32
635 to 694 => 1.17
